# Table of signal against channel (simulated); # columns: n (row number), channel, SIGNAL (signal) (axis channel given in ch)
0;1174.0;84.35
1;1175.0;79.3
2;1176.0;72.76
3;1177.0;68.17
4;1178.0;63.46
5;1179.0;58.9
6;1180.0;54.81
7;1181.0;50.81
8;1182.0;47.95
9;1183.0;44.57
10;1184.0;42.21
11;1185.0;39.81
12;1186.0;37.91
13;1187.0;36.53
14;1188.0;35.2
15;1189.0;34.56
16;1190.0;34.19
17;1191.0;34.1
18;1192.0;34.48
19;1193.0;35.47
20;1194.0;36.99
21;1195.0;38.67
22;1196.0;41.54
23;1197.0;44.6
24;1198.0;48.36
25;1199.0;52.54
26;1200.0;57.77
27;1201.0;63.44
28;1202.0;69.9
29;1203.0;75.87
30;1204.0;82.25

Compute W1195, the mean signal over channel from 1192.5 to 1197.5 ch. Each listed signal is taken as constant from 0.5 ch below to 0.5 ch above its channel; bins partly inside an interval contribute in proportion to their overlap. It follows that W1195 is 39.5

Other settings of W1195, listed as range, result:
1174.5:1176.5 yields 76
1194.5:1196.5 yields 40.1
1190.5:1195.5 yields 35.9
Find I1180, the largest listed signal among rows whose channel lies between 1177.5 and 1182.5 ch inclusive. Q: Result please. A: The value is 63.46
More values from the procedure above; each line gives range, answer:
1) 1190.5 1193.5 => 35.47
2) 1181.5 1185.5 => 47.95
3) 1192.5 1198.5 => 48.36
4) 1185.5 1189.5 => 37.91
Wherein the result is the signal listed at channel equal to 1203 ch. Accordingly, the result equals 75.87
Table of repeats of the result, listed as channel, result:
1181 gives 50.81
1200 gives 57.77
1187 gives 36.53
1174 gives 84.35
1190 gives 34.19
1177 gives 68.17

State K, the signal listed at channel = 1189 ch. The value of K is 34.56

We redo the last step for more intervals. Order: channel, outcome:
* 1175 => 79.3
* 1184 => 42.21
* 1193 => 35.47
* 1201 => 63.44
